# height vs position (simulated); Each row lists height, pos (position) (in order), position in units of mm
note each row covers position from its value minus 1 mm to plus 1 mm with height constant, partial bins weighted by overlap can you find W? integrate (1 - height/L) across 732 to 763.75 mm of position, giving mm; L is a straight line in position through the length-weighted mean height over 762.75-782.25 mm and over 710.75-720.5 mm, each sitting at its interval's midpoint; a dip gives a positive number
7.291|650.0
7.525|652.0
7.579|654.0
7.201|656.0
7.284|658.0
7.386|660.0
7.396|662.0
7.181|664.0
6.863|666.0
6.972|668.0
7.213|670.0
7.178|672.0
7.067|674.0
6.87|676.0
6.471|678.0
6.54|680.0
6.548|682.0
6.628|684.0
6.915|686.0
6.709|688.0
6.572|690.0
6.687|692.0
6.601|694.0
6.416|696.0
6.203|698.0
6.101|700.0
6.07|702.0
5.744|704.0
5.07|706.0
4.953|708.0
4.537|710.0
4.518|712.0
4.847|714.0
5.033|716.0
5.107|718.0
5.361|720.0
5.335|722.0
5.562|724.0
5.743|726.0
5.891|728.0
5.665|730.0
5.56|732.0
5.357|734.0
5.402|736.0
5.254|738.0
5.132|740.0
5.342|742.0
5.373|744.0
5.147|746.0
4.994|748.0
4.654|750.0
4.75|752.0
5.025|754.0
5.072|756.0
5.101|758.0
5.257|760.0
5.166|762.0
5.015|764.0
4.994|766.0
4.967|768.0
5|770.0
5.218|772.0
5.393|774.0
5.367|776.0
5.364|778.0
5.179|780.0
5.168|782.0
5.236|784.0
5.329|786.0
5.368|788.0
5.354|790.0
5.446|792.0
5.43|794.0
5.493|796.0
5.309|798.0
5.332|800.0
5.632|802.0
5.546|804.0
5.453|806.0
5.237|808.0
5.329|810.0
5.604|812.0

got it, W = -0.48 mm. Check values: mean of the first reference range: 4.94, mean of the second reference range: 5.17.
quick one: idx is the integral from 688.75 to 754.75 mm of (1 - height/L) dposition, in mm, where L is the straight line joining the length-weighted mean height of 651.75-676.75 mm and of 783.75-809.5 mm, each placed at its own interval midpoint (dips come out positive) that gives 9.91 mm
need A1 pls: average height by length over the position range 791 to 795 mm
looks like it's 5.44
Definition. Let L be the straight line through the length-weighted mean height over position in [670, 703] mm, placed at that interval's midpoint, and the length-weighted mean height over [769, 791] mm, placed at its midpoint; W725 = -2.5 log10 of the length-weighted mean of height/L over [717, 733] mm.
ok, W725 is 0.10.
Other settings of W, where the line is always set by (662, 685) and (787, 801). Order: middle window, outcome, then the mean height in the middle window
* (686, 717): 3.7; 5.78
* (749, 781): 3.6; 5.1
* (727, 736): 0.8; 5.59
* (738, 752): 2.1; 5.09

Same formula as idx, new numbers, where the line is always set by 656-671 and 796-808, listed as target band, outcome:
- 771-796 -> 1.51 mm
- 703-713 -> 2.51 mm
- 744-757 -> 2.38 mm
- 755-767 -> 1.72 mm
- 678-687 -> 0.40 mm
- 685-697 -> 0.33 mm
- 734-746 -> 1.79 mm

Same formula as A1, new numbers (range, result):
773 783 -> 5.29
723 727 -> 5.65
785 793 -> 5.37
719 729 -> 5.58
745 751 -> 4.93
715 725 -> 5.28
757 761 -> 5.18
